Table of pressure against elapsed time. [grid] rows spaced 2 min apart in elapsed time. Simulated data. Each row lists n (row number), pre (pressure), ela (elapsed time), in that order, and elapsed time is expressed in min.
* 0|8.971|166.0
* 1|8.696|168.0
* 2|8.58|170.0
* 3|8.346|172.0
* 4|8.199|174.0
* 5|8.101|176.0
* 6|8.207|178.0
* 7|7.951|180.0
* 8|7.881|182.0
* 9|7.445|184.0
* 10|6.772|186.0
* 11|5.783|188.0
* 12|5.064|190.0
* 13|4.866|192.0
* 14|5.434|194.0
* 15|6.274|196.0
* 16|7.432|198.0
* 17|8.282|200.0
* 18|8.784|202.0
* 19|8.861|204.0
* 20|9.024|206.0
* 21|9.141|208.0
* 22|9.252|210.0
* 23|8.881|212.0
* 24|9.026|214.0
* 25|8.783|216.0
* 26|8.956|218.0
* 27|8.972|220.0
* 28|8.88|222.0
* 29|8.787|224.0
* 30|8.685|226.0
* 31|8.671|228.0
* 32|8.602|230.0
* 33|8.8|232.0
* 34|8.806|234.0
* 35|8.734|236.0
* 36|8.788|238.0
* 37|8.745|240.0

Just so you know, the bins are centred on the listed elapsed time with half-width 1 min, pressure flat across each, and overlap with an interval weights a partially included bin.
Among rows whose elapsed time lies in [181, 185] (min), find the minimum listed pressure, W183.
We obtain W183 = 7.445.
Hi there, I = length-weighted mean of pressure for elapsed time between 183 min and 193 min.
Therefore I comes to 5.99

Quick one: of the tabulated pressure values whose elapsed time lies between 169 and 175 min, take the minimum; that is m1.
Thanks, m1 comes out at 8.199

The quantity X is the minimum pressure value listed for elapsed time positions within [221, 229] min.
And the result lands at 8.671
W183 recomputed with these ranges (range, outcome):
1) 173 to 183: 7.881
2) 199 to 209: 8.282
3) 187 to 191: 5.064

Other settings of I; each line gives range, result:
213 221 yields 8.93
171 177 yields 8.22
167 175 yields 8.46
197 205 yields 8.34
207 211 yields 9.2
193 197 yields 5.85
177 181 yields 8.08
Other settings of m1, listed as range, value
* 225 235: 8.602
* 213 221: 8.783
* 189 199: 4.866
